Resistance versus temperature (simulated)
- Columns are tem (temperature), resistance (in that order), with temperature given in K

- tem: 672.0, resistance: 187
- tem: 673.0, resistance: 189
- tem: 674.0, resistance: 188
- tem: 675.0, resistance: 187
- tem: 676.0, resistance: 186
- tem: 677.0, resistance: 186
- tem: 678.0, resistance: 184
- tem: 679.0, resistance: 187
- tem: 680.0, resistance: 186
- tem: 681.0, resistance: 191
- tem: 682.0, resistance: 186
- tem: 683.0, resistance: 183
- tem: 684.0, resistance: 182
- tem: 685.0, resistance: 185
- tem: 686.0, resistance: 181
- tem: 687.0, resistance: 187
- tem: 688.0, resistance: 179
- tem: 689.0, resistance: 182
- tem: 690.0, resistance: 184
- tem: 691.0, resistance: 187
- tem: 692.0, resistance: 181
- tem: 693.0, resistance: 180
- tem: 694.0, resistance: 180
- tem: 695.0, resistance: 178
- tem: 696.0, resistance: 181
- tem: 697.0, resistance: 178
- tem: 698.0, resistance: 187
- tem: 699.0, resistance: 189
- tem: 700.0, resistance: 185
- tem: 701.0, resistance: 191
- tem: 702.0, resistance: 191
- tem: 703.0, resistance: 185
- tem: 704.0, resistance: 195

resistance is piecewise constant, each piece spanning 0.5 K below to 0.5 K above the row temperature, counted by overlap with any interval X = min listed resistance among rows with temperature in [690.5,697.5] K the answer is 178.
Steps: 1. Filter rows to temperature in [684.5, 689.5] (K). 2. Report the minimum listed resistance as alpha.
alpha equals 179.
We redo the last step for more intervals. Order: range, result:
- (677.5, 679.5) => 184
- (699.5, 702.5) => 185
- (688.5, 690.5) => 182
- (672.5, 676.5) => 186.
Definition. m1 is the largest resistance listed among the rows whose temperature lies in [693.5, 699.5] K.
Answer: 189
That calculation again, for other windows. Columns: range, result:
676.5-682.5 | 191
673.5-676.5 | 188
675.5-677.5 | 186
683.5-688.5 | 187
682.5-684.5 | 183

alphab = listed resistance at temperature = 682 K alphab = 186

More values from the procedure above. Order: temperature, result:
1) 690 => 184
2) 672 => 187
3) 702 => 191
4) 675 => 187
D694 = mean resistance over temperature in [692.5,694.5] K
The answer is 180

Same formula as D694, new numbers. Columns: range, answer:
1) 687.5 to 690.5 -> 182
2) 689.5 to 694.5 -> 182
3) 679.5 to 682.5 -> 188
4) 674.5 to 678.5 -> 186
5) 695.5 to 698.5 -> 182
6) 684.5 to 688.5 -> 183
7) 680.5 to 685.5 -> 185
